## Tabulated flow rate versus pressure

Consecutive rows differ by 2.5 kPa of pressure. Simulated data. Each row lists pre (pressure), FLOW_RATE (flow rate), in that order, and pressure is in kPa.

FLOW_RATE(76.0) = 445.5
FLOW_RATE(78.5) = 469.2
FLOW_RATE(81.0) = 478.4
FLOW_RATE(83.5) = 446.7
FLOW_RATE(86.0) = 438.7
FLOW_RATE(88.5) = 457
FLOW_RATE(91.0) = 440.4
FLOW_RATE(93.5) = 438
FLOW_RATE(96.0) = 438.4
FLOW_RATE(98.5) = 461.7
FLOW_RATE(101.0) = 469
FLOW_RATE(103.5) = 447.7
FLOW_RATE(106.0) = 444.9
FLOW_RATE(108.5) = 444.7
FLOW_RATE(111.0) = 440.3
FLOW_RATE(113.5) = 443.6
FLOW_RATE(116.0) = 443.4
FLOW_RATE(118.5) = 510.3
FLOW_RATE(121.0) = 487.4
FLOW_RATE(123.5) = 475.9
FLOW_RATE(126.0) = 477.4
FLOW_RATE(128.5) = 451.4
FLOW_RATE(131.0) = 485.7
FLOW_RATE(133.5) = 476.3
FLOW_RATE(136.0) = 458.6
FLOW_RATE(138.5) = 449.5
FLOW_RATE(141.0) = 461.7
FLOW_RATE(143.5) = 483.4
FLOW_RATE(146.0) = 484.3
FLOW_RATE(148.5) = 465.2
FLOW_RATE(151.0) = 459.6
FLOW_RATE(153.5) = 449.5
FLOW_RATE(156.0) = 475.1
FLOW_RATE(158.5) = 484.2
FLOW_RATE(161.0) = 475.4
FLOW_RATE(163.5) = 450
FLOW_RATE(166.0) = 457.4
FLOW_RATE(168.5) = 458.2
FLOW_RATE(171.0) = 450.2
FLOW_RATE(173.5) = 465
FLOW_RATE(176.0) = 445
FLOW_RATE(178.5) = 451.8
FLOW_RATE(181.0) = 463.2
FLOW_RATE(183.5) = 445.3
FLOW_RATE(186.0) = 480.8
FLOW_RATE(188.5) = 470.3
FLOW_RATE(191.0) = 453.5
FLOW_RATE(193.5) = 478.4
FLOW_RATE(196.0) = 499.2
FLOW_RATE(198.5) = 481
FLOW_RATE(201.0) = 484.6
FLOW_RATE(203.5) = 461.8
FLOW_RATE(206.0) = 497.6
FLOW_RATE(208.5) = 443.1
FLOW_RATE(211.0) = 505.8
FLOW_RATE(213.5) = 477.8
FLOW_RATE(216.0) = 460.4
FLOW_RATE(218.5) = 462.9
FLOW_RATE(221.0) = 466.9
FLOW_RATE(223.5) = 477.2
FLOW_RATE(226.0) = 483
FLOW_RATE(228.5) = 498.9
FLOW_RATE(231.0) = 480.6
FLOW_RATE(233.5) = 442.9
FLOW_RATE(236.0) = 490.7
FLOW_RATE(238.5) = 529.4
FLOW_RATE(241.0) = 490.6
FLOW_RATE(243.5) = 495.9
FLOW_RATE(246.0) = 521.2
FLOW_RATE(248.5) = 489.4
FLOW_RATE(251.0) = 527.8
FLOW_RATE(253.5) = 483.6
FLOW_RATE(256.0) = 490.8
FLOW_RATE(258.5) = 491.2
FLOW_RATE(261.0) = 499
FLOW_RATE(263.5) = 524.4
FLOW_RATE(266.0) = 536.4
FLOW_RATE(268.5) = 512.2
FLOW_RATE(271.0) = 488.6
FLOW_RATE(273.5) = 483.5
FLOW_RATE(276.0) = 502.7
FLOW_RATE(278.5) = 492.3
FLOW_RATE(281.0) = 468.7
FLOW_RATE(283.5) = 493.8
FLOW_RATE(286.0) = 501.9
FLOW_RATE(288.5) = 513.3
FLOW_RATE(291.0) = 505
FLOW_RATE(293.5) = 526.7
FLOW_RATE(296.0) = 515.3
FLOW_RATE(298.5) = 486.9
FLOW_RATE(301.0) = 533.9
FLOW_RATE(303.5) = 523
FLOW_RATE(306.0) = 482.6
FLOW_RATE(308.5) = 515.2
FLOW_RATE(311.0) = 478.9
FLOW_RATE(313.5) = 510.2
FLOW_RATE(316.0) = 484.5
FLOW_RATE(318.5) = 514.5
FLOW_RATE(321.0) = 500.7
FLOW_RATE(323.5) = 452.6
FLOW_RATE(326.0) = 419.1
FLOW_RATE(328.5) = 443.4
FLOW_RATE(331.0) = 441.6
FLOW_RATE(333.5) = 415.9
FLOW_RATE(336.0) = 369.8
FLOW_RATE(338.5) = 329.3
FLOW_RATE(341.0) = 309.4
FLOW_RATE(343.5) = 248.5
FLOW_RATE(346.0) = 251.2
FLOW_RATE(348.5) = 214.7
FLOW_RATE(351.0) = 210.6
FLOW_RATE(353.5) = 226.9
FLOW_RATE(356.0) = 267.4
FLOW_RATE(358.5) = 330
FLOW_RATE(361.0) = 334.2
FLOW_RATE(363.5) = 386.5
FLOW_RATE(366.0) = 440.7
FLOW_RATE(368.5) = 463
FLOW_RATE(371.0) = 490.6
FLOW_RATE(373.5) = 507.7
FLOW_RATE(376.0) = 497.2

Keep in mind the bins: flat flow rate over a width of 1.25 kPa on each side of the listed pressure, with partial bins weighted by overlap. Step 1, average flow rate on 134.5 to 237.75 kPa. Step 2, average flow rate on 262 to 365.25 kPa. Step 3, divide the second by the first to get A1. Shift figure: 0.9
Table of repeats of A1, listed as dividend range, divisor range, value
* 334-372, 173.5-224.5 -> 0.69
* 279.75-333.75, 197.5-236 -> 1.03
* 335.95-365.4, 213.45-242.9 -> 0.60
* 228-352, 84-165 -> 1.00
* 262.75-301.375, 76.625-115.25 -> 1.12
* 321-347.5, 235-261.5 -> 0.74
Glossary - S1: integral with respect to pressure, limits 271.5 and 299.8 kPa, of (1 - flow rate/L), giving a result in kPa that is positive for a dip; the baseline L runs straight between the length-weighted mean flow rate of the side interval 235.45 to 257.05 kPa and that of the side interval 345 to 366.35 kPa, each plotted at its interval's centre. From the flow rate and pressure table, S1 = -4.89 kPa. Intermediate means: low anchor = 503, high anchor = 290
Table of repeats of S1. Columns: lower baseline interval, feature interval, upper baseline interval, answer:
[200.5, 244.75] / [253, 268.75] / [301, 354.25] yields -1.89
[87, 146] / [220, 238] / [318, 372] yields -2.90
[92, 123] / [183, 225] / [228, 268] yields 1.06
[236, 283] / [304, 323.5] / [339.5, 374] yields -4.34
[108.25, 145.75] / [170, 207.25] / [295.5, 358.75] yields -1.79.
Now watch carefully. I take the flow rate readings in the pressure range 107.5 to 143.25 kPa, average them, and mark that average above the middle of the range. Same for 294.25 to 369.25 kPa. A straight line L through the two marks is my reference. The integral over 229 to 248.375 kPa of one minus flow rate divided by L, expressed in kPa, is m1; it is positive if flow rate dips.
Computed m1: -2.76 kPa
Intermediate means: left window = 465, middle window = 493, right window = 404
